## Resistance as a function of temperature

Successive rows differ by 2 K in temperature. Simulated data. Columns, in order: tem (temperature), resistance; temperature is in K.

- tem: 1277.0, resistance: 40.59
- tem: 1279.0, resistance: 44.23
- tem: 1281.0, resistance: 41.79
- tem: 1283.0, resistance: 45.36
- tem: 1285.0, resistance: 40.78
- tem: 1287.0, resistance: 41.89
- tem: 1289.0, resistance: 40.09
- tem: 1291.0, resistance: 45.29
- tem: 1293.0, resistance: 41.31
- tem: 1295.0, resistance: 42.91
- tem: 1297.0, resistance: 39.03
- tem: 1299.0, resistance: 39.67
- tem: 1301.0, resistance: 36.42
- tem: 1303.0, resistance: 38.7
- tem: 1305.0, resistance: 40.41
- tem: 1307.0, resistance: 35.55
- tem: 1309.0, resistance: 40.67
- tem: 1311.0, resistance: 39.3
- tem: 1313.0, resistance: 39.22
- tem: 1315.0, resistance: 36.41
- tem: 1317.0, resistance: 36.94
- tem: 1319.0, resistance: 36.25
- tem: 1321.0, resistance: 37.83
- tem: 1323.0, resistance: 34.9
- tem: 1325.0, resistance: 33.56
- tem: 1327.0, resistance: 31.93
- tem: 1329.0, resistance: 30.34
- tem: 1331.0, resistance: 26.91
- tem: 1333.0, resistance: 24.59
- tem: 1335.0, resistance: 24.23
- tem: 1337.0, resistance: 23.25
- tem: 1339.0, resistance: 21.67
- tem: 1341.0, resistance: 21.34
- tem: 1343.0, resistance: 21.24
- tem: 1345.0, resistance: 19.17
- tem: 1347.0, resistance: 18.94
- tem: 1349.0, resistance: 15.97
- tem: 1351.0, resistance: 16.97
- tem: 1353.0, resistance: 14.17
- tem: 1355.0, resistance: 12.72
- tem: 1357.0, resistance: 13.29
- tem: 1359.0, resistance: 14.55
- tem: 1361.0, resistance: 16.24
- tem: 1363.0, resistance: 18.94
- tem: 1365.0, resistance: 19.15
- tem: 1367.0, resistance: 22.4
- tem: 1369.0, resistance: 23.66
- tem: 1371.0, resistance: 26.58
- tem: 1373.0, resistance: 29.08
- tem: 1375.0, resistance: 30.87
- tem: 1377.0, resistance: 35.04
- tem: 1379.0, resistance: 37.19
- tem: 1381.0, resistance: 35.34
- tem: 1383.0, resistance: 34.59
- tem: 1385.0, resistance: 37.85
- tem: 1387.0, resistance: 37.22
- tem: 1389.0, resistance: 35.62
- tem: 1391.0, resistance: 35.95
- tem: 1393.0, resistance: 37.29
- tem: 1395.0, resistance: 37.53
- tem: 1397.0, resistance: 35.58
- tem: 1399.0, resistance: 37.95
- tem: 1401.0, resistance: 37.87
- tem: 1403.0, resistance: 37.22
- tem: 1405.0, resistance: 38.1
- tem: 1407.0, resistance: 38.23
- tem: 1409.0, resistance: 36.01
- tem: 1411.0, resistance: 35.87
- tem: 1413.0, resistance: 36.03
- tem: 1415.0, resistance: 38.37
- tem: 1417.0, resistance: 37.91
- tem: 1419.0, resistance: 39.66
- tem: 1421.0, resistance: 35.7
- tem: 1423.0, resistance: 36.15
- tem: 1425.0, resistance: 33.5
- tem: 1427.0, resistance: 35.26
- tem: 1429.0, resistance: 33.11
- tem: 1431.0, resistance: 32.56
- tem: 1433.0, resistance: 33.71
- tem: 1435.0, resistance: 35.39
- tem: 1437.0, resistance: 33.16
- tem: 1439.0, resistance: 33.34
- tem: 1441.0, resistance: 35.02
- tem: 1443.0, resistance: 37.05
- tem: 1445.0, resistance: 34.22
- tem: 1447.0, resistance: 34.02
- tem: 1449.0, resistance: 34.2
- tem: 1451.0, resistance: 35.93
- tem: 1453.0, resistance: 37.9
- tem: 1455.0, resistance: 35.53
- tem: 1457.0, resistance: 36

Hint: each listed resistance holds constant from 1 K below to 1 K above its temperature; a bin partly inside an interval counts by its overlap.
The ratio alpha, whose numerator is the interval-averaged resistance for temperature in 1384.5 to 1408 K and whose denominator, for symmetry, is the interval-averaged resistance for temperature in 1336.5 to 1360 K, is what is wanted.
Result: 2.1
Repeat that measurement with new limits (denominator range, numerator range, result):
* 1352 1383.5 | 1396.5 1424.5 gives 1.56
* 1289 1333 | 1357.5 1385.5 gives 0.72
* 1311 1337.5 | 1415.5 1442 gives 1.08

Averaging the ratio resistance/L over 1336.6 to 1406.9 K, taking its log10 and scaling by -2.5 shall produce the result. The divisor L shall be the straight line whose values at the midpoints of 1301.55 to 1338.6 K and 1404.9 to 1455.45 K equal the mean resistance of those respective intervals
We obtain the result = 0.26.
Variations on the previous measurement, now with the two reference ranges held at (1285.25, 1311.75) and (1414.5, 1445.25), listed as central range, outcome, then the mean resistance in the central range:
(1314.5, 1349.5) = 0.38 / 27.6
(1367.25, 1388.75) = 0.15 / 32.5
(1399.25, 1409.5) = -0.04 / 37.6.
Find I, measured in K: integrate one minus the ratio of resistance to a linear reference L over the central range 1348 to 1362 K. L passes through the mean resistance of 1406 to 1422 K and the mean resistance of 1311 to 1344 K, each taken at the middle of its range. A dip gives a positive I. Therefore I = 7.6 K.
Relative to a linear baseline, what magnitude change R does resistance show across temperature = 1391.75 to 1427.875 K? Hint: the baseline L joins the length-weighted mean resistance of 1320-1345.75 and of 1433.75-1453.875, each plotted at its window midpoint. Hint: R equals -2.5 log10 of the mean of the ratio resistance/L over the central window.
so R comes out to -0.137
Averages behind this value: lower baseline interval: 27.1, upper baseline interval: 35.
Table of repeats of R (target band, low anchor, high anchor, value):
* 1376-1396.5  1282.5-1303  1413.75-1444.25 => 0.023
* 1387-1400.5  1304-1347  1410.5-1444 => -0.087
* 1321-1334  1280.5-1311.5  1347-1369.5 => -0.078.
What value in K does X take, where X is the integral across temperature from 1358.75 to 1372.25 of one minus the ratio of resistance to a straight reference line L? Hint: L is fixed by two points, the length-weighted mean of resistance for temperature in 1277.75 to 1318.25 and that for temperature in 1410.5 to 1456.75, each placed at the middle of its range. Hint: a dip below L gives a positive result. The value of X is 6.11 K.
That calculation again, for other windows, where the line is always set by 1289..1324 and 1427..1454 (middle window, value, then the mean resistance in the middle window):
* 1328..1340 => 4.1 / 25.2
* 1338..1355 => 8.7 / 18.3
